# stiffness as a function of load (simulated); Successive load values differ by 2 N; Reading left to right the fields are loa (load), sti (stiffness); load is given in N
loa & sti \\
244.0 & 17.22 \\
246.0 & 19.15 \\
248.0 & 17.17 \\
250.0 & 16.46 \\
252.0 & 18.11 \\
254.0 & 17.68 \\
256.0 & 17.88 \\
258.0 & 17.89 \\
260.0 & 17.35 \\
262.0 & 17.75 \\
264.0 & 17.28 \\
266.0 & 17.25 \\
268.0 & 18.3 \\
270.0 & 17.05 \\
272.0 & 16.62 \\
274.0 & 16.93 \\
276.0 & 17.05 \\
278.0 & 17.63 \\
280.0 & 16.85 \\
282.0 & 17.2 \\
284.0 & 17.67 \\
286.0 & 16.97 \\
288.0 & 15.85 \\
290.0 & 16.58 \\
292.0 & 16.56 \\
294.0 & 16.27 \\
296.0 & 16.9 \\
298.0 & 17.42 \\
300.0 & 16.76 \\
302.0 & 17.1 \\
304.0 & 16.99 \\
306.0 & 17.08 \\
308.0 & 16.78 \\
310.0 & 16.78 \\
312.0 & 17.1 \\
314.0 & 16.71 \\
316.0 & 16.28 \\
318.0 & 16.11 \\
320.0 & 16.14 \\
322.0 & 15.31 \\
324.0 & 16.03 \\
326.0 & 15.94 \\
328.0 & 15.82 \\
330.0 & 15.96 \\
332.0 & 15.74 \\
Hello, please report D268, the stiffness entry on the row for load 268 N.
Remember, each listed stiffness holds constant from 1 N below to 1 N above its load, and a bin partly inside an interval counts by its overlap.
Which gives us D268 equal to 18.3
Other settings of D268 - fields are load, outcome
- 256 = 17.88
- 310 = 16.78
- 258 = 17.89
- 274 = 16.93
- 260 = 17.35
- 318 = 16.11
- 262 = 17.75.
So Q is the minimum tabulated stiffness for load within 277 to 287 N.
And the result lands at 16.85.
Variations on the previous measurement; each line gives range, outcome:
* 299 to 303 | 16.76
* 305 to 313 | 16.78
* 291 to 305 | 16.27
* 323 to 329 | 15.82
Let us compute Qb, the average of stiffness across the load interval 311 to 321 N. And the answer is 16.5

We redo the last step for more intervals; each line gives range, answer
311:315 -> 16.9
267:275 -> 17.2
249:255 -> 17.4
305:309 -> 16.9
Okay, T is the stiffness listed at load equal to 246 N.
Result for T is 19.15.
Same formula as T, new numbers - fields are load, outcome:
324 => 16.03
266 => 17.25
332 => 15.74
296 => 16.9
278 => 17.63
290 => 16.58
